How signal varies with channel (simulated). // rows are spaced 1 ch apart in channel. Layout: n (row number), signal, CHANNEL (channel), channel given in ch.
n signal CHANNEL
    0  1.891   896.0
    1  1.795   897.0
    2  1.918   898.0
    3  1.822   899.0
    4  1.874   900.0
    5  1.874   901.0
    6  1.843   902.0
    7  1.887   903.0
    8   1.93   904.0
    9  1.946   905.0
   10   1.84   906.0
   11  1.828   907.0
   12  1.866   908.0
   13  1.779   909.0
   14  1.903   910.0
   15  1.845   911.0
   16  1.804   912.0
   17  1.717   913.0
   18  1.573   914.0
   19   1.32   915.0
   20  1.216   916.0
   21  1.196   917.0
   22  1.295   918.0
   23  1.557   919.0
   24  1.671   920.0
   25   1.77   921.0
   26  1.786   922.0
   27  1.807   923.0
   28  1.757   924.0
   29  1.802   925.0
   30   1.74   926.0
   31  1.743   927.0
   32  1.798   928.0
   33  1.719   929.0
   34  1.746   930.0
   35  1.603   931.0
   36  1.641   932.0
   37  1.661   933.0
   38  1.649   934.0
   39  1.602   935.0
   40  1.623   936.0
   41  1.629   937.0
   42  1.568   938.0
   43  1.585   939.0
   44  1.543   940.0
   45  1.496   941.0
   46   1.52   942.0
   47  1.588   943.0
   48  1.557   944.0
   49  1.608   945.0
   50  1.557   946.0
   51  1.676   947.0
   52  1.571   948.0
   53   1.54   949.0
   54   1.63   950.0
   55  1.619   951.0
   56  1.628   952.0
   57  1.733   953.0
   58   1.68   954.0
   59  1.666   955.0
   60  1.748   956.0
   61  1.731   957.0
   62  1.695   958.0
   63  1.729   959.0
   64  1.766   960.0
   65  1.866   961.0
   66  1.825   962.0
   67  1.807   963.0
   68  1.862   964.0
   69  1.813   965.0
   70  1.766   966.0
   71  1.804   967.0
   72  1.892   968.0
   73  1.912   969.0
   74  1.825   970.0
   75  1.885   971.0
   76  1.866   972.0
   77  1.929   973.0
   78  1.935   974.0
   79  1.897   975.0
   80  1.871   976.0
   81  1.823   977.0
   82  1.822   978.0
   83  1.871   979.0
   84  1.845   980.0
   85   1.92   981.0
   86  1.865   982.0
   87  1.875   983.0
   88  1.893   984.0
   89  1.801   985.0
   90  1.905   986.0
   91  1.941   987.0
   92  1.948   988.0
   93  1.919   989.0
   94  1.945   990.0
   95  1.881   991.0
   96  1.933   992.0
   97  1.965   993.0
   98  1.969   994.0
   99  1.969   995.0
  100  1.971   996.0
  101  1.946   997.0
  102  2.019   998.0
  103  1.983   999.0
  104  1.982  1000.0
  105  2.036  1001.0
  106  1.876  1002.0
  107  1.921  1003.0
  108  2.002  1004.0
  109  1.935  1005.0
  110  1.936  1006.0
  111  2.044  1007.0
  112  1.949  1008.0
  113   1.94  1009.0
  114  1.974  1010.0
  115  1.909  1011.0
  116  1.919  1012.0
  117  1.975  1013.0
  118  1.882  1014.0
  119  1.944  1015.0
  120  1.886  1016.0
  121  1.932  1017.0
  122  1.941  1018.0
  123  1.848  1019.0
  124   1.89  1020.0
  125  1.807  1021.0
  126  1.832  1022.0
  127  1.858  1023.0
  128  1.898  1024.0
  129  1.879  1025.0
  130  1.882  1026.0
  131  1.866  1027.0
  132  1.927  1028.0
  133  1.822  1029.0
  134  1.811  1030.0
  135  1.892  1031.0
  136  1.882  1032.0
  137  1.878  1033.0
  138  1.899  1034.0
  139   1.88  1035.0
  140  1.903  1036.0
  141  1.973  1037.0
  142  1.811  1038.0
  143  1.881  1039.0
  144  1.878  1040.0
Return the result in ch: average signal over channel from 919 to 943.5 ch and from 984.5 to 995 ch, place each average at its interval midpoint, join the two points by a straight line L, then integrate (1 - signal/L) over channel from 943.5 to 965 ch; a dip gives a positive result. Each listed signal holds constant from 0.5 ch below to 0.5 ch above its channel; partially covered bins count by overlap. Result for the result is 0.9 ch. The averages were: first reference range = 1.67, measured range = 1.69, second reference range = 1.92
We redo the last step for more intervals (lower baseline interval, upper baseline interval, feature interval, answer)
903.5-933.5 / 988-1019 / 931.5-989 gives 2.34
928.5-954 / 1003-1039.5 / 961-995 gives -2.61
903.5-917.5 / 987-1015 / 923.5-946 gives 1.56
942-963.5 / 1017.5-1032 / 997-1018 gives -1.50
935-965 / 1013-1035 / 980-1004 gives -1.99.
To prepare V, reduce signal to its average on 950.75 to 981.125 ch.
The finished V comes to 1.81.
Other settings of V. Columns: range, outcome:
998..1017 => 1.95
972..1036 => 1.91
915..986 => 1.71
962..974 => 1.85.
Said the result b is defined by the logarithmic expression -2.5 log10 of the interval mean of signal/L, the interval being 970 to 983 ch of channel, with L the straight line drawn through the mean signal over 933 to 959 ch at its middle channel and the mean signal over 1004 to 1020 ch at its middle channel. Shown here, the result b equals -0.065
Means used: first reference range 1.62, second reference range 1.94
